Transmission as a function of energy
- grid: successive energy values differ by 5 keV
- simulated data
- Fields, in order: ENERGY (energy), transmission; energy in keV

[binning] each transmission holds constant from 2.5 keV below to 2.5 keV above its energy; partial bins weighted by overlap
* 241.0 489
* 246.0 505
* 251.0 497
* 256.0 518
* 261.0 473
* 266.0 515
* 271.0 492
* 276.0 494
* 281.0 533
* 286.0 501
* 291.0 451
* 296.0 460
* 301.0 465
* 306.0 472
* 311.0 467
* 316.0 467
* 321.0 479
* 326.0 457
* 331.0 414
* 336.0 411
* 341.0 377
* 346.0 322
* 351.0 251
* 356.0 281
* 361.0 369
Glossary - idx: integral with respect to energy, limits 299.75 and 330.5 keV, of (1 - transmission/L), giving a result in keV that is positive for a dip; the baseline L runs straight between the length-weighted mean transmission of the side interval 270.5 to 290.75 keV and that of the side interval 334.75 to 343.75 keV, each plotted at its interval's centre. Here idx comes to -2.1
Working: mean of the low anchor 500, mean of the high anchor 390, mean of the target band 464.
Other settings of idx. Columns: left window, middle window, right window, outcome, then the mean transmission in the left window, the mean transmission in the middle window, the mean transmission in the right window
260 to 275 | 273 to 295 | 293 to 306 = -0.6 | 495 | 492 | 464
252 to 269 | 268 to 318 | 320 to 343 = -1.5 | 501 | 481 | 425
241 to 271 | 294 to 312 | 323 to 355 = -1.7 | 500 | 466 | 369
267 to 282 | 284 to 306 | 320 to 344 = 0.3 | 505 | 469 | 422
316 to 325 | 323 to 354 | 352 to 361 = 1.4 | 472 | 372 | 300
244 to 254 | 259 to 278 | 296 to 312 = -0.2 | 502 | 494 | 467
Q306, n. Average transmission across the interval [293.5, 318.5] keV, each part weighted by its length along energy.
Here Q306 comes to 466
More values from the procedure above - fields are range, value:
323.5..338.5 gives 427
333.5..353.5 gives 340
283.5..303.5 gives 469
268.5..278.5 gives 493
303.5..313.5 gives 470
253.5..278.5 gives 498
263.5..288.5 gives 507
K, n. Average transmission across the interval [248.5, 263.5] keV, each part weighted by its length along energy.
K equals 496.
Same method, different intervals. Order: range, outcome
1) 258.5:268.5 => 494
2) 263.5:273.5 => 504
